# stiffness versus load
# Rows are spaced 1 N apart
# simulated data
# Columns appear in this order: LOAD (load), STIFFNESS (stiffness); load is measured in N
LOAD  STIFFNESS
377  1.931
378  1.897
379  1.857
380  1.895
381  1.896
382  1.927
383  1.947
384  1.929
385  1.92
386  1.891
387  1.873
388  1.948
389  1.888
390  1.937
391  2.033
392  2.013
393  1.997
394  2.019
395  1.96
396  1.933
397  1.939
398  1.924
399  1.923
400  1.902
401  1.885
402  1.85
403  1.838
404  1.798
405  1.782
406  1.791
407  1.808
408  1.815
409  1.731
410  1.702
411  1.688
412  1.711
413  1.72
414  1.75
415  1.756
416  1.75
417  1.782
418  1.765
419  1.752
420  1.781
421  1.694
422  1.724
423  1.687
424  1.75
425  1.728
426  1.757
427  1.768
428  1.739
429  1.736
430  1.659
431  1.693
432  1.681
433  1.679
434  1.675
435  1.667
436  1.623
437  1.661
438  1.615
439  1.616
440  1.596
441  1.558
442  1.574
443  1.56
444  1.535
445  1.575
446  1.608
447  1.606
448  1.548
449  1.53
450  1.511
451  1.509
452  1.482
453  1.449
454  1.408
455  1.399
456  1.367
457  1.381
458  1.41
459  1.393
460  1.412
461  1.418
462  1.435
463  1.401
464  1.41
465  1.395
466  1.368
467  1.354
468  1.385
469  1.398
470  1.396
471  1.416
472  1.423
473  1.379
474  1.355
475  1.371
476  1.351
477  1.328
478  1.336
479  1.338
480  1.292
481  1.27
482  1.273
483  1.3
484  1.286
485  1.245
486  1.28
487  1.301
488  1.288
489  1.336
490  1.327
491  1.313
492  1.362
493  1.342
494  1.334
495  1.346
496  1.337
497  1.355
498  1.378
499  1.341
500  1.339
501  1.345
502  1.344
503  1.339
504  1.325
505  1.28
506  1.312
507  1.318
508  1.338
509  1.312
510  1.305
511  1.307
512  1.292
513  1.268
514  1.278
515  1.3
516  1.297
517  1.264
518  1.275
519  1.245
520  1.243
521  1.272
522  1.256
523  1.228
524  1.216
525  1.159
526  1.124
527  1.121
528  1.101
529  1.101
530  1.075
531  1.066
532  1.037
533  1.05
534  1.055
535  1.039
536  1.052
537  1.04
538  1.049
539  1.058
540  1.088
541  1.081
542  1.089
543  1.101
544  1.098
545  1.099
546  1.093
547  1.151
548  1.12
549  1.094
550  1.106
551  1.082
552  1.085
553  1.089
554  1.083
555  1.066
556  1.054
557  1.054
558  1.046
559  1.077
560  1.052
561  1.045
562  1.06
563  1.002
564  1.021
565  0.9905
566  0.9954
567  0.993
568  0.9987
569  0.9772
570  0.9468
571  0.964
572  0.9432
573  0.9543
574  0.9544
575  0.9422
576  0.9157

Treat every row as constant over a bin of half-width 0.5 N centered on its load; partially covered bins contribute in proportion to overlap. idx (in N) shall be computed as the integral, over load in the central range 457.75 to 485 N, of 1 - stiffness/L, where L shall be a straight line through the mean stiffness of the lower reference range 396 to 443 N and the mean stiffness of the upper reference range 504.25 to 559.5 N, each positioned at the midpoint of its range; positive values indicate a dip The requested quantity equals 2.0 N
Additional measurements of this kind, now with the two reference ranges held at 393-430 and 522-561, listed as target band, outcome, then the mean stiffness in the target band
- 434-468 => 1.85 N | 1.5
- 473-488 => 1.17 N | 1.31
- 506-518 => -0.45 N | 1.3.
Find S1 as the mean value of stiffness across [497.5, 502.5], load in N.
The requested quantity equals 1.35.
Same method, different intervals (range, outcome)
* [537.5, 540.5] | 1.06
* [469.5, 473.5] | 1.4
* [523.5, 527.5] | 1.16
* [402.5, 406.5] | 1.8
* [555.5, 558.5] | 1.05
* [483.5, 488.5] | 1.28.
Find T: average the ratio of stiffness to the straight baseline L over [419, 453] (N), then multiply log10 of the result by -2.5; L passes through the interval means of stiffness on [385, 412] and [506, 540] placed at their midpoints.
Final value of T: 0.02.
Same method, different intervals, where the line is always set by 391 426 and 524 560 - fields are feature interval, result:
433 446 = 0.03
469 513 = 0.03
